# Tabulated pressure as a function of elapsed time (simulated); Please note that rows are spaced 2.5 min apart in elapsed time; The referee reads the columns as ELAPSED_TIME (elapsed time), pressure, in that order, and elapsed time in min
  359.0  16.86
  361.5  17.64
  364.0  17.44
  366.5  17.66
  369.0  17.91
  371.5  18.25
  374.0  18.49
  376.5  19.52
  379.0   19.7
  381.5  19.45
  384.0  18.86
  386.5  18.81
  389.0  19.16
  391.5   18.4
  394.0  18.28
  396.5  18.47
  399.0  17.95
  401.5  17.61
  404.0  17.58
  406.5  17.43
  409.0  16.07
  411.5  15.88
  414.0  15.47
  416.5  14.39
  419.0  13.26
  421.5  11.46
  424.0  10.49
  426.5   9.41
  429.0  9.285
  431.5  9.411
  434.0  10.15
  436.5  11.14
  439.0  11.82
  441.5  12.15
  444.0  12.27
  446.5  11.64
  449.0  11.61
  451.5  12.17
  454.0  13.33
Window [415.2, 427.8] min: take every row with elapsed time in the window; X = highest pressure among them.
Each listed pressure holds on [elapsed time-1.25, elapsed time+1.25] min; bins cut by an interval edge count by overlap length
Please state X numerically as 14.39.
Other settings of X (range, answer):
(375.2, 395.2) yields 19.7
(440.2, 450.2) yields 12.27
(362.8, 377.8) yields 19.52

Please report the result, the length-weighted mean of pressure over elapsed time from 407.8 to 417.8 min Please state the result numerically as 15.4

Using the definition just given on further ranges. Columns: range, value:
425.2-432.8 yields 9.38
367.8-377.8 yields 18.6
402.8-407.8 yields 17.5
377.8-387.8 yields 19.2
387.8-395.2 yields 18.6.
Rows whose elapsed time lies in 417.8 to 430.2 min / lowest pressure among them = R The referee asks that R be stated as 9.285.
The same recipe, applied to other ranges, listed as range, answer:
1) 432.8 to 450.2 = 10.15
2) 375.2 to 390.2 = 18.81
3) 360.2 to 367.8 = 17.44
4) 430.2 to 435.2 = 9.411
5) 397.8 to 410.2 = 16.07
